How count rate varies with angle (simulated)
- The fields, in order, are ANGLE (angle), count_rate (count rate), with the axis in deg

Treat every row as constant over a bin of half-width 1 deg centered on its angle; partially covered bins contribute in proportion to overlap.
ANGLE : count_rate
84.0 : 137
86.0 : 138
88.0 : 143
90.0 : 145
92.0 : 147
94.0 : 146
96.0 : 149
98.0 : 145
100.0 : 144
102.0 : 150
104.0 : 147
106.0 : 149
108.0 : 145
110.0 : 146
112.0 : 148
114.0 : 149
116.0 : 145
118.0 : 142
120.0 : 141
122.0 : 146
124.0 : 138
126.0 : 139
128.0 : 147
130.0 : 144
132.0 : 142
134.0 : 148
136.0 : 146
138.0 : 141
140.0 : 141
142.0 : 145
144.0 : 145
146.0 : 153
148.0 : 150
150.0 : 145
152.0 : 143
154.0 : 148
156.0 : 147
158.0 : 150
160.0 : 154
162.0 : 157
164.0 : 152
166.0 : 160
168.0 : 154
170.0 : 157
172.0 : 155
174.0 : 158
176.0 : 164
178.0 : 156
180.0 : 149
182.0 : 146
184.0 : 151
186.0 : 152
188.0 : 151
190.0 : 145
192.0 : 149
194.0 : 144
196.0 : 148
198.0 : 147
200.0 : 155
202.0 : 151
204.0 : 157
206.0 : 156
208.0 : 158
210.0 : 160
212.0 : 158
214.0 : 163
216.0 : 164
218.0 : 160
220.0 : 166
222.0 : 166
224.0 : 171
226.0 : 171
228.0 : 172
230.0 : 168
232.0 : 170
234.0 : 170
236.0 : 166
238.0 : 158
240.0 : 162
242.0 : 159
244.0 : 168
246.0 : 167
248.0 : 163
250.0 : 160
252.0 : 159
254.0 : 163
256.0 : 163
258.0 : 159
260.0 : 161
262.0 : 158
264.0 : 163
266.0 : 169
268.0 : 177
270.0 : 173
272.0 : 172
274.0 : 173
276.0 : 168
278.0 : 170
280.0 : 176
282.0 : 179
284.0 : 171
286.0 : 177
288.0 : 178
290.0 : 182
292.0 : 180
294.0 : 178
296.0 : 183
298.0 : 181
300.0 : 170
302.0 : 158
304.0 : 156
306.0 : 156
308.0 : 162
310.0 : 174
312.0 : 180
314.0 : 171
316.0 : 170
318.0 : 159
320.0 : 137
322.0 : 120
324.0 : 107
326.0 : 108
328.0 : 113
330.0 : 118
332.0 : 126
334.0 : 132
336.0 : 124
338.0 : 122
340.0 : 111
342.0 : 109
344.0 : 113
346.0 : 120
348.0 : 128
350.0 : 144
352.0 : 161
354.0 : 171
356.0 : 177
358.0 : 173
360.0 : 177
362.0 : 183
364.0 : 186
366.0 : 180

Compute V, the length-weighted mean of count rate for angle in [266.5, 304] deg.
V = 174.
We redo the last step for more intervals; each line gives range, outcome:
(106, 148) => 145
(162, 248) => 158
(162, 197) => 153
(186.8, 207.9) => 151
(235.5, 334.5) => 161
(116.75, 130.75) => 142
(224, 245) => 167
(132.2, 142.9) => 144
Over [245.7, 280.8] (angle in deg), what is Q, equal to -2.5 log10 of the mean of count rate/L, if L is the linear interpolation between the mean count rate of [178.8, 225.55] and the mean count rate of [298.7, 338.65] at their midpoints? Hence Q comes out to -0.12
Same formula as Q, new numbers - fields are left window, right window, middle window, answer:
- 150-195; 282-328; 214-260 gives -0.057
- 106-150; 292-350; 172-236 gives -0.100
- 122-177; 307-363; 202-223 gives -0.096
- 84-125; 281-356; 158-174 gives -0.065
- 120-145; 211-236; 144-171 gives -0.011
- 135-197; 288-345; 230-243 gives -0.109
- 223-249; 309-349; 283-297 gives -0.214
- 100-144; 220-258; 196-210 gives 0.034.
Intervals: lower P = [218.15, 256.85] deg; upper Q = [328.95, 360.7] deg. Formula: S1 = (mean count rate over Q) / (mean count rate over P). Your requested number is 0.8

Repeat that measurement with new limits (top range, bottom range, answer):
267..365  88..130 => 1.07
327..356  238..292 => 0.77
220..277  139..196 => 1.10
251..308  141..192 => 1.12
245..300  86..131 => 1.18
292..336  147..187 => 0.99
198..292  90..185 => 1.12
